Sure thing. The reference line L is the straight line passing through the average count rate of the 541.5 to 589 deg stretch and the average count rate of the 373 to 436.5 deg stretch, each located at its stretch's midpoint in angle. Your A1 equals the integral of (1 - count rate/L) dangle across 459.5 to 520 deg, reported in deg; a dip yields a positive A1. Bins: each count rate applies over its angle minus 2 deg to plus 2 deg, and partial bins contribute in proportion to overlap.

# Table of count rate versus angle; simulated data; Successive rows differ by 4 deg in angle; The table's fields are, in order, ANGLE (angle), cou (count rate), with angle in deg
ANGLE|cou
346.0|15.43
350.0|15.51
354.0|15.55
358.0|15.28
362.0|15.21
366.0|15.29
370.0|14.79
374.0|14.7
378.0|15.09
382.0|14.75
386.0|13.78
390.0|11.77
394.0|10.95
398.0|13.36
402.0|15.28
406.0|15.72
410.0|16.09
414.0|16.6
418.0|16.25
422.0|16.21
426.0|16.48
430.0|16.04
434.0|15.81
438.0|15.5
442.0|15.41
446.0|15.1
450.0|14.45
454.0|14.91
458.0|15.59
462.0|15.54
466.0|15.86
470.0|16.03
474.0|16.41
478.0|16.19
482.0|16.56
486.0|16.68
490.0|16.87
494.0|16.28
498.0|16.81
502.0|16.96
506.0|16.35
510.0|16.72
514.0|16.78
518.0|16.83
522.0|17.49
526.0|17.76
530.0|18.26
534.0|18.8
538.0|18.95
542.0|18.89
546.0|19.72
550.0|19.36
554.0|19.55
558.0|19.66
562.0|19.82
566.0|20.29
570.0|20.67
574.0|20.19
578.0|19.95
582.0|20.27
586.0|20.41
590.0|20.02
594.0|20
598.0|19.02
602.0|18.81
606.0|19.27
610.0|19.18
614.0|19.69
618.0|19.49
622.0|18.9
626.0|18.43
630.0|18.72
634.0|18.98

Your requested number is 3.9 deg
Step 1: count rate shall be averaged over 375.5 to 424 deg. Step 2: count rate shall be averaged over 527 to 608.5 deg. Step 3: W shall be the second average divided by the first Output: 1.3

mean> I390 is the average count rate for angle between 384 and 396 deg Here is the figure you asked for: 12.2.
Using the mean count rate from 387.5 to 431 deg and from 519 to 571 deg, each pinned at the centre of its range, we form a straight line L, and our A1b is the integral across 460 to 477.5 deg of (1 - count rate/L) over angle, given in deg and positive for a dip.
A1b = 0.8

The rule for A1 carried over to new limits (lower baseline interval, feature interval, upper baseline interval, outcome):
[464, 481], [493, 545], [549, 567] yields 1.7 deg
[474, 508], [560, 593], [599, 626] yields -3.2 deg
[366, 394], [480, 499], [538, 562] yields 0.9 deg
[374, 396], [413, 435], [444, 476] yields -2.7 deg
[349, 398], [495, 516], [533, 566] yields 1.7 deg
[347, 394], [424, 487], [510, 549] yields 2.6 deg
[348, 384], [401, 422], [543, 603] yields 0.2 deg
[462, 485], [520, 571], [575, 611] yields -2.3 deg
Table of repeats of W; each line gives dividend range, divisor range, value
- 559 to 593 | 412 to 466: 1.29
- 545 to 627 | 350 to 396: 1.37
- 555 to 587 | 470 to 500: 1.22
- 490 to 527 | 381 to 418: 1.18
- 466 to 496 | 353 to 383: 1.09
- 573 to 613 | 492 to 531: 1.16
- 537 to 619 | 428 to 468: 1.28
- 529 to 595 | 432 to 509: 1.23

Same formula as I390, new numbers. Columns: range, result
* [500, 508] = 16.7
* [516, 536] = 17.8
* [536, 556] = 19.3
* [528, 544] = 18.7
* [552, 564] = 19.7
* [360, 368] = 15.2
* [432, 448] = 15.5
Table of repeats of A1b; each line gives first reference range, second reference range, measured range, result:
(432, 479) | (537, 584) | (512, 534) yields 0.9 deg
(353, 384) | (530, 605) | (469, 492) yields 1.5 deg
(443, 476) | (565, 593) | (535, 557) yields -0.4 deg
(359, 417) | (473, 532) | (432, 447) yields 0.1 deg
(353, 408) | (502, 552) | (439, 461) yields 1.3 deg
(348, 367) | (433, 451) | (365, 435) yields 1.8 deg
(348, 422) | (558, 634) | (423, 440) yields -0.1 deg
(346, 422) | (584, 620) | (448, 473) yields 1.6 deg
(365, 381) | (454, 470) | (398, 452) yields -1.2 deg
